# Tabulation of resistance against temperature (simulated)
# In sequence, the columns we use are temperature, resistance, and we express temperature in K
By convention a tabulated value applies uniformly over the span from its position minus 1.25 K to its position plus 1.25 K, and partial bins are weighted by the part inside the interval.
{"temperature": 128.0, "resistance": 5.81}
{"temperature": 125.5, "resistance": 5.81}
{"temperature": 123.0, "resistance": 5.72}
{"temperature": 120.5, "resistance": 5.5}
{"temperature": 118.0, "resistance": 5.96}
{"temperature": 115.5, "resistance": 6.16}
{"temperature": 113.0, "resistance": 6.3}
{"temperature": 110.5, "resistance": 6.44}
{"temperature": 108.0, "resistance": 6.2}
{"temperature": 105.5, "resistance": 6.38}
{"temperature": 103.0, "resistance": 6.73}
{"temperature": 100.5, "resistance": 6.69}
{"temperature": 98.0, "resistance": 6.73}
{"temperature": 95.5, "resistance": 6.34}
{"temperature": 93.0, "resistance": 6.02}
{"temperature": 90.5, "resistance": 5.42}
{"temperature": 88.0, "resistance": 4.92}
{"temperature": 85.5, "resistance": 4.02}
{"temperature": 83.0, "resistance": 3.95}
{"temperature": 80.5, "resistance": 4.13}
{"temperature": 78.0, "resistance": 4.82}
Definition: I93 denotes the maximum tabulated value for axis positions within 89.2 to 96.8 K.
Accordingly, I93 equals 6.34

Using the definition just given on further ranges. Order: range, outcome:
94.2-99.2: 6.73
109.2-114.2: 6.44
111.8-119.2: 6.3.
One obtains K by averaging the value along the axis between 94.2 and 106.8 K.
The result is 6.57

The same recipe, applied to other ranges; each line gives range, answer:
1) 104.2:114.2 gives 6.33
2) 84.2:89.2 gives 4.46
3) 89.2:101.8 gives 6.24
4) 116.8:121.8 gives 5.73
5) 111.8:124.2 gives 5.93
